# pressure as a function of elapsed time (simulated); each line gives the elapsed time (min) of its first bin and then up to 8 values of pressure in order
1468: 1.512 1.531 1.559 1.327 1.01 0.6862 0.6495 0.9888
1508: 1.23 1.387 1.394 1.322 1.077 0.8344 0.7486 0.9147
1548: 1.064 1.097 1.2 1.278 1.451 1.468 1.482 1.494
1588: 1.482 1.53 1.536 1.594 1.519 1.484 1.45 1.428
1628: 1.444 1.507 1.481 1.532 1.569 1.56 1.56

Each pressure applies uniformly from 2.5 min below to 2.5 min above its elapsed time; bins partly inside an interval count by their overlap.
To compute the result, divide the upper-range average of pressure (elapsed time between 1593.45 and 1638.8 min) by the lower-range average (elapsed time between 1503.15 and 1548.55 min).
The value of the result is 1.4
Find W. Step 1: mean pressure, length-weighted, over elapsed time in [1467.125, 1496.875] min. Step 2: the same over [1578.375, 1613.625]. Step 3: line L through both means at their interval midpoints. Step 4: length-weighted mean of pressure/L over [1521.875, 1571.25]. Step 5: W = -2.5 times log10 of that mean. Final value 0.26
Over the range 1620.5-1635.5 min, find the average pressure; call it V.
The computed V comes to 1.46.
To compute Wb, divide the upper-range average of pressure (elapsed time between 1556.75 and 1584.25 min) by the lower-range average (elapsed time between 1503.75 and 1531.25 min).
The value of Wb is 1.12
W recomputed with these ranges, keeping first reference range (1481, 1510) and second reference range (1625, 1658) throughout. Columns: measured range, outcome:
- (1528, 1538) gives 0.260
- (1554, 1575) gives -0.083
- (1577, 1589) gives -0.147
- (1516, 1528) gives -0.210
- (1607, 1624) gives -0.038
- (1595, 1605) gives -0.148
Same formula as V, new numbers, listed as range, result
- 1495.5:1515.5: 1.06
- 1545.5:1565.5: 1.16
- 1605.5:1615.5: 1.5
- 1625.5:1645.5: 1.49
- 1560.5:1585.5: 1.43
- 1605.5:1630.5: 1.47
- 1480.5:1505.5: 0.932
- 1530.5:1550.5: 0.89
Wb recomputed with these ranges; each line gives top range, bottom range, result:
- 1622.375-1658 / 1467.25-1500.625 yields 1.30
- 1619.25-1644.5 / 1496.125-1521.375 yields 1.28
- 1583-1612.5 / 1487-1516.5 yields 1.52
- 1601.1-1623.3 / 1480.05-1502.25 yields 1.60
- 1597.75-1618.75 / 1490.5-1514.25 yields 1.57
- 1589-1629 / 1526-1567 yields 1.44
